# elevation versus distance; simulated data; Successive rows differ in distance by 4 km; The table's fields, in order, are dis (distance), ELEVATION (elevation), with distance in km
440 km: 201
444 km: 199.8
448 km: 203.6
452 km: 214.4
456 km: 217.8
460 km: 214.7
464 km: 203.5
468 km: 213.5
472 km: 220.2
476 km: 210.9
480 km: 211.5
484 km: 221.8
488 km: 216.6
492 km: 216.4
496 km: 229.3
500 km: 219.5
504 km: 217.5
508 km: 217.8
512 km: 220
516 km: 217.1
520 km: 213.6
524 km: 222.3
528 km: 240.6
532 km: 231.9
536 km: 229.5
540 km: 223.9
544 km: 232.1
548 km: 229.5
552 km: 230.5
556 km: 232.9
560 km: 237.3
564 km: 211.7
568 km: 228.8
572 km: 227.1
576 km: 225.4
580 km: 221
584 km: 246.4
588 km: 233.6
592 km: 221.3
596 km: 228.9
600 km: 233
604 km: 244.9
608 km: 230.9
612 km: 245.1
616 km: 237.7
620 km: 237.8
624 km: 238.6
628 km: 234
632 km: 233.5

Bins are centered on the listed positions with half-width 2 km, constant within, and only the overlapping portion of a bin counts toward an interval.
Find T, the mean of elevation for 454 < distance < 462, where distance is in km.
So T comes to 216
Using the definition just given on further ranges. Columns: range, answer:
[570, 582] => 224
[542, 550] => 231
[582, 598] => 233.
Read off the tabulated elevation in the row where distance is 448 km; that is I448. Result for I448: 203.6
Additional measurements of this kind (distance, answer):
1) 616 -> 237.7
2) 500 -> 219.5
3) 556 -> 232.9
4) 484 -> 221.8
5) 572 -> 227.1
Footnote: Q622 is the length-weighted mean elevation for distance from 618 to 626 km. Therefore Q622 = 238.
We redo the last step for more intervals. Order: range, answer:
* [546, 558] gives 231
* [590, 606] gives 232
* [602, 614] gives 240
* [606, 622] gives 238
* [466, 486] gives 216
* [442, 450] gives 202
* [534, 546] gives 228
